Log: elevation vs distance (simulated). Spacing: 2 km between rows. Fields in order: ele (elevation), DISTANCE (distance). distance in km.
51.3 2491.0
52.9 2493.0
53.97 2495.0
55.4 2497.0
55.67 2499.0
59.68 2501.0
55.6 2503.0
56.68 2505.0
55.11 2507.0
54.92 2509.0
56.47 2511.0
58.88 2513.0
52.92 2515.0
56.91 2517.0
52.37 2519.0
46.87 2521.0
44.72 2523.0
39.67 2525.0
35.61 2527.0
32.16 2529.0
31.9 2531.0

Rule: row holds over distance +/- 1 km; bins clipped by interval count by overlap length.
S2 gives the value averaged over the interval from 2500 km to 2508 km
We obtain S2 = 56.8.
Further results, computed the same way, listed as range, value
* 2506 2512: 55.5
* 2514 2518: 54.9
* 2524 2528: 37.6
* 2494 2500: 55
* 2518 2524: 48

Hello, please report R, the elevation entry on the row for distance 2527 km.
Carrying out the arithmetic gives 35.61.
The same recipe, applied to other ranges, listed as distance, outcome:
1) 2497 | 55.4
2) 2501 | 59.68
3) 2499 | 55.67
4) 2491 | 51.3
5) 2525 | 39.67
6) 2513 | 58.88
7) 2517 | 56.91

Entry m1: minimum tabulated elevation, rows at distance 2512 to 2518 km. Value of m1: 52.92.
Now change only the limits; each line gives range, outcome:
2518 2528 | 35.61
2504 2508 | 55.11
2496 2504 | 55.4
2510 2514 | 56.47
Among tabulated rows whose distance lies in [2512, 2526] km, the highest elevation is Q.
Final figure 58.88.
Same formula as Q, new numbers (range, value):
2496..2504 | 59.68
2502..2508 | 56.68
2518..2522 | 52.37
